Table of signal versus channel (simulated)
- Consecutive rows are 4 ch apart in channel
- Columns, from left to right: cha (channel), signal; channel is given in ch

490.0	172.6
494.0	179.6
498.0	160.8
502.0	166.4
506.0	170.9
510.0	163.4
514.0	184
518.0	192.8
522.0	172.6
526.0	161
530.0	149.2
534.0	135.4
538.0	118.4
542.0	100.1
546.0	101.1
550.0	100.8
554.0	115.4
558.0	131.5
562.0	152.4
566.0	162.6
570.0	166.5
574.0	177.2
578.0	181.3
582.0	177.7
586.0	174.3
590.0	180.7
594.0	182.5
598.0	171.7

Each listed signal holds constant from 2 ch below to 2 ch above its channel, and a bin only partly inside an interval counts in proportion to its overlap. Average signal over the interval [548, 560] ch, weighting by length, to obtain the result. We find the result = 116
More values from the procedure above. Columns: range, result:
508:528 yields 175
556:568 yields 149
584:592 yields 178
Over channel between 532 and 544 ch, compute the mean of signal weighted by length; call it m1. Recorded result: 118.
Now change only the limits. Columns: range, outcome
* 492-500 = 170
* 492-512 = 168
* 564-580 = 172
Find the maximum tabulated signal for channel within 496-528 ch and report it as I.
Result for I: 192.8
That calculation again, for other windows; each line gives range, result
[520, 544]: 172.6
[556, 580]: 181.3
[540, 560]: 131.5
